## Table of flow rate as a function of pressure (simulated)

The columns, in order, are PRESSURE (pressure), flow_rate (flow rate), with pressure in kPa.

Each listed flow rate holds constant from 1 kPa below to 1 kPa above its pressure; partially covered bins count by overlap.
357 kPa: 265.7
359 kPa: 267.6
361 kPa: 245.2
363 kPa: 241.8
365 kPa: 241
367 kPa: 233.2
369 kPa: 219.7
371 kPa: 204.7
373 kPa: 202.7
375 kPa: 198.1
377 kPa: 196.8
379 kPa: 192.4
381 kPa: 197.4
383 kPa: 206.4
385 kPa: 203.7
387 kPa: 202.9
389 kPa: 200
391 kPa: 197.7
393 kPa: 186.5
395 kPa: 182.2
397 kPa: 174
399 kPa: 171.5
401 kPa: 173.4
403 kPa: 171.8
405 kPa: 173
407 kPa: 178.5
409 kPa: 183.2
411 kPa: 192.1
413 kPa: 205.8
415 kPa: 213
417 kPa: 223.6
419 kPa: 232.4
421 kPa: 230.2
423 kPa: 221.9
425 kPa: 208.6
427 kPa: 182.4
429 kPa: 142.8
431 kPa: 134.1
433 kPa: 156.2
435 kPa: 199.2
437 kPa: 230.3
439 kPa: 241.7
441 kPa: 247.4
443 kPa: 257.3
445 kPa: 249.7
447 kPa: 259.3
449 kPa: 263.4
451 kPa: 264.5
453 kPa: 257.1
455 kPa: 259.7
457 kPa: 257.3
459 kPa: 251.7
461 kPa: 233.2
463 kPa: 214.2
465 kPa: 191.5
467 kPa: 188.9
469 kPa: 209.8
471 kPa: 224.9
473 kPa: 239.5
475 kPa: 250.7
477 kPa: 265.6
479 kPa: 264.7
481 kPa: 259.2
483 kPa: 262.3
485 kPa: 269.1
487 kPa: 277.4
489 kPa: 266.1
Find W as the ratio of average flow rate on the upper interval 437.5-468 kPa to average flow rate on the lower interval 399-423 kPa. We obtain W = 1.22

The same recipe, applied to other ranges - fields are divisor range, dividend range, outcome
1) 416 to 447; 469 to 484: 1.18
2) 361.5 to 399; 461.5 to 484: 1.14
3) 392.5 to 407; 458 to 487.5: 1.36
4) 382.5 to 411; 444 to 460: 1.39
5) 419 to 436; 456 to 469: 1.18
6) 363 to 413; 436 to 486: 1.25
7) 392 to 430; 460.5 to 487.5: 1.24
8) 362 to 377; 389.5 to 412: 0.83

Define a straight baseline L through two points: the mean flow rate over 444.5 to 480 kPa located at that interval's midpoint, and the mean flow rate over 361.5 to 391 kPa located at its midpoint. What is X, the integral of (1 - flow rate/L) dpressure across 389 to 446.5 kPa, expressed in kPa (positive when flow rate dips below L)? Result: 6.7 kPa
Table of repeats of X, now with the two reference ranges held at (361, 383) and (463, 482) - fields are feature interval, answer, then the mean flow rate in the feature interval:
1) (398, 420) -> 2.80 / 193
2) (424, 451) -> 1.27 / 215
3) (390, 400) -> 1.63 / 182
